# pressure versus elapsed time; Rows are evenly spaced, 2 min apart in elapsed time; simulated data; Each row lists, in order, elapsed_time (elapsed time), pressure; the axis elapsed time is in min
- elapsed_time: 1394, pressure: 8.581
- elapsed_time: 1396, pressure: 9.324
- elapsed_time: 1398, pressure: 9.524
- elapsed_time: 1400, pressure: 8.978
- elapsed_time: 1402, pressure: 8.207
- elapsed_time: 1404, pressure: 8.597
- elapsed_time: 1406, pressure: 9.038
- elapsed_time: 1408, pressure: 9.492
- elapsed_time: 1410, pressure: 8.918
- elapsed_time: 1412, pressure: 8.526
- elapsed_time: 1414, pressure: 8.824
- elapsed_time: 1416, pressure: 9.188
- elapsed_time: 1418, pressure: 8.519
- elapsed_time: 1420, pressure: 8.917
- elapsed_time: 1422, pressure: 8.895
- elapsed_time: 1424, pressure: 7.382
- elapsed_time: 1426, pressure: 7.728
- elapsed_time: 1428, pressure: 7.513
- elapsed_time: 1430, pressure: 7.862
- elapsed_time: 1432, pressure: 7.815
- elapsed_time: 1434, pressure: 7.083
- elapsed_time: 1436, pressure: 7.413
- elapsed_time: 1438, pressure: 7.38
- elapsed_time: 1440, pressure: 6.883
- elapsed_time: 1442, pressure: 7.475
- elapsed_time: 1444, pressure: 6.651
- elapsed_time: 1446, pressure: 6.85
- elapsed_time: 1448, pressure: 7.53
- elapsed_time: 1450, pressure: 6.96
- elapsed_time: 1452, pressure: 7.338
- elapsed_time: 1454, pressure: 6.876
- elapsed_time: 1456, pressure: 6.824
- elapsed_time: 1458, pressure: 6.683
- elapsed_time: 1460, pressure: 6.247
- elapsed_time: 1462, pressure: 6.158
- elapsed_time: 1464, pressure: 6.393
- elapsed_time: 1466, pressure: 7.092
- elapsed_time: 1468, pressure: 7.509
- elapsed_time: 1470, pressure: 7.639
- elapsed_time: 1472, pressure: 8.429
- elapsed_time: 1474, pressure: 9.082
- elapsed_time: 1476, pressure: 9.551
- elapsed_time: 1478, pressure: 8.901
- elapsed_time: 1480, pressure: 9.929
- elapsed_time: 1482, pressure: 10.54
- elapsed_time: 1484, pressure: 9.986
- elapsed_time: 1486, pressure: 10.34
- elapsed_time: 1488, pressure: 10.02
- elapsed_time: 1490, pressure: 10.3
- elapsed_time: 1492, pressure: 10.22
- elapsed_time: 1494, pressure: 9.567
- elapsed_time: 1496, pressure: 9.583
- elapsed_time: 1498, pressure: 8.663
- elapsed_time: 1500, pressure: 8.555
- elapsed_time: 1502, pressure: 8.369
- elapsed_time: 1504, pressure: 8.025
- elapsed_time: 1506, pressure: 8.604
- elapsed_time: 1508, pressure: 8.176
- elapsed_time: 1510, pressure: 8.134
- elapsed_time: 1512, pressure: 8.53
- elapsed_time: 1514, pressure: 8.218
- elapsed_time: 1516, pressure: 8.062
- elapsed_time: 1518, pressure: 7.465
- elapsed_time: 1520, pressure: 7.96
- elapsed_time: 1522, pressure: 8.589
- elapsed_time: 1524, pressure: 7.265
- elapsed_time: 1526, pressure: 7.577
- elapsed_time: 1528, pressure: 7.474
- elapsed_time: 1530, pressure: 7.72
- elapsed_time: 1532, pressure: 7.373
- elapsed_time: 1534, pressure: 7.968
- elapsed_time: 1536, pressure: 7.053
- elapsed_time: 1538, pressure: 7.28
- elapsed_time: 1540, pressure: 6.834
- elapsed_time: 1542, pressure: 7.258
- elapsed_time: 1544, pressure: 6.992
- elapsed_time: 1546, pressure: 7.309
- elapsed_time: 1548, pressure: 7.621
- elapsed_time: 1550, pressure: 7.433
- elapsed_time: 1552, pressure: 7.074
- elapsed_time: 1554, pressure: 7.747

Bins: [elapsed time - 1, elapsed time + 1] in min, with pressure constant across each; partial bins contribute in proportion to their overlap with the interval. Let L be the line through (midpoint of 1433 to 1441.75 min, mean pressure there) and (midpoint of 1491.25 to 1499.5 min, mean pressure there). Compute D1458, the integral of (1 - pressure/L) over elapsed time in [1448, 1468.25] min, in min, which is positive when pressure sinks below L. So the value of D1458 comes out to 2.98 min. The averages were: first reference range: 7.21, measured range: 6.82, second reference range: 9.43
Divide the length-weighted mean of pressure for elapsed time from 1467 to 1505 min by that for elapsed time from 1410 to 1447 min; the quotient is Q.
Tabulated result 1.17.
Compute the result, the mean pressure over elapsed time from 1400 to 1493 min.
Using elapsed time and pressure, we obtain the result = 8.18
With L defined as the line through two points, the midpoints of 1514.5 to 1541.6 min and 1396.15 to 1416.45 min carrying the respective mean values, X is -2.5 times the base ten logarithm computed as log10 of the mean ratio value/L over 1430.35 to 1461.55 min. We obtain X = 0.20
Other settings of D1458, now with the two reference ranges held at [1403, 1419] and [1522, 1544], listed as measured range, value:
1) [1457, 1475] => 2.1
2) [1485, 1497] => -3.2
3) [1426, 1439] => 1.7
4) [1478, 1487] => -2.3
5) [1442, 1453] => 1.8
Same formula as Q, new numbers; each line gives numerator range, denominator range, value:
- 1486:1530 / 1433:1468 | 1.23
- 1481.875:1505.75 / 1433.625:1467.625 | 1.36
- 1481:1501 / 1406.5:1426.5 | 1.13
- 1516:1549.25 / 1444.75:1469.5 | 1.09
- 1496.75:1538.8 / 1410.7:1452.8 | 1.03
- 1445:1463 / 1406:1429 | 0.80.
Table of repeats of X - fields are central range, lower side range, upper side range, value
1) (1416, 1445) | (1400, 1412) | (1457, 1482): 0.101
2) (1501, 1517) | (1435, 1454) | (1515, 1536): -0.091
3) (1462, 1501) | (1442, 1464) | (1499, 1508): -0.167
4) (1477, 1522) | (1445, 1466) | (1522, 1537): -0.236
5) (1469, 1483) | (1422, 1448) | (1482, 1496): 0.034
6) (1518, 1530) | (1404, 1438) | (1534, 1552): -0.046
